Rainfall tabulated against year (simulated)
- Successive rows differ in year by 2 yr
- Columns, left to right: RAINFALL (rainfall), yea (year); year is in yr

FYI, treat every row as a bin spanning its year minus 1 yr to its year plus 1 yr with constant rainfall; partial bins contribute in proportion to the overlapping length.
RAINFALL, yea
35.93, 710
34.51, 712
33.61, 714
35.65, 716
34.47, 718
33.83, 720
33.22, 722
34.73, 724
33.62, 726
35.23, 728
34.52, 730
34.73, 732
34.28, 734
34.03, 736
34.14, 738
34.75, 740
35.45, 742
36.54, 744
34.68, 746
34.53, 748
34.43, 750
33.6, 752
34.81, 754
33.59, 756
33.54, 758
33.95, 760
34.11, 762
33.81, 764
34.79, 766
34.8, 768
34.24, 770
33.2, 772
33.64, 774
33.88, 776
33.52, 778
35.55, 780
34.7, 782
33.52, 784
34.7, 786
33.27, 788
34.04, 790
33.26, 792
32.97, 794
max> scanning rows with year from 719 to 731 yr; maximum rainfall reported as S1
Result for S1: 35.23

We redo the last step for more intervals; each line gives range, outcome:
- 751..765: 34.81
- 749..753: 34.43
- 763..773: 34.8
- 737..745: 36.54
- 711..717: 35.65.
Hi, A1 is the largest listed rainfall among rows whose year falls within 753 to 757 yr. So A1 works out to 34.81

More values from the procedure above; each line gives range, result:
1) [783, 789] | 34.7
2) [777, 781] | 35.55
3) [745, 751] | 34.68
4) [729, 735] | 34.73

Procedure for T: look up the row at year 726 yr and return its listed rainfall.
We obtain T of 33.62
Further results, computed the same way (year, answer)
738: 34.14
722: 33.22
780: 35.55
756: 33.59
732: 34.73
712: 34.51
